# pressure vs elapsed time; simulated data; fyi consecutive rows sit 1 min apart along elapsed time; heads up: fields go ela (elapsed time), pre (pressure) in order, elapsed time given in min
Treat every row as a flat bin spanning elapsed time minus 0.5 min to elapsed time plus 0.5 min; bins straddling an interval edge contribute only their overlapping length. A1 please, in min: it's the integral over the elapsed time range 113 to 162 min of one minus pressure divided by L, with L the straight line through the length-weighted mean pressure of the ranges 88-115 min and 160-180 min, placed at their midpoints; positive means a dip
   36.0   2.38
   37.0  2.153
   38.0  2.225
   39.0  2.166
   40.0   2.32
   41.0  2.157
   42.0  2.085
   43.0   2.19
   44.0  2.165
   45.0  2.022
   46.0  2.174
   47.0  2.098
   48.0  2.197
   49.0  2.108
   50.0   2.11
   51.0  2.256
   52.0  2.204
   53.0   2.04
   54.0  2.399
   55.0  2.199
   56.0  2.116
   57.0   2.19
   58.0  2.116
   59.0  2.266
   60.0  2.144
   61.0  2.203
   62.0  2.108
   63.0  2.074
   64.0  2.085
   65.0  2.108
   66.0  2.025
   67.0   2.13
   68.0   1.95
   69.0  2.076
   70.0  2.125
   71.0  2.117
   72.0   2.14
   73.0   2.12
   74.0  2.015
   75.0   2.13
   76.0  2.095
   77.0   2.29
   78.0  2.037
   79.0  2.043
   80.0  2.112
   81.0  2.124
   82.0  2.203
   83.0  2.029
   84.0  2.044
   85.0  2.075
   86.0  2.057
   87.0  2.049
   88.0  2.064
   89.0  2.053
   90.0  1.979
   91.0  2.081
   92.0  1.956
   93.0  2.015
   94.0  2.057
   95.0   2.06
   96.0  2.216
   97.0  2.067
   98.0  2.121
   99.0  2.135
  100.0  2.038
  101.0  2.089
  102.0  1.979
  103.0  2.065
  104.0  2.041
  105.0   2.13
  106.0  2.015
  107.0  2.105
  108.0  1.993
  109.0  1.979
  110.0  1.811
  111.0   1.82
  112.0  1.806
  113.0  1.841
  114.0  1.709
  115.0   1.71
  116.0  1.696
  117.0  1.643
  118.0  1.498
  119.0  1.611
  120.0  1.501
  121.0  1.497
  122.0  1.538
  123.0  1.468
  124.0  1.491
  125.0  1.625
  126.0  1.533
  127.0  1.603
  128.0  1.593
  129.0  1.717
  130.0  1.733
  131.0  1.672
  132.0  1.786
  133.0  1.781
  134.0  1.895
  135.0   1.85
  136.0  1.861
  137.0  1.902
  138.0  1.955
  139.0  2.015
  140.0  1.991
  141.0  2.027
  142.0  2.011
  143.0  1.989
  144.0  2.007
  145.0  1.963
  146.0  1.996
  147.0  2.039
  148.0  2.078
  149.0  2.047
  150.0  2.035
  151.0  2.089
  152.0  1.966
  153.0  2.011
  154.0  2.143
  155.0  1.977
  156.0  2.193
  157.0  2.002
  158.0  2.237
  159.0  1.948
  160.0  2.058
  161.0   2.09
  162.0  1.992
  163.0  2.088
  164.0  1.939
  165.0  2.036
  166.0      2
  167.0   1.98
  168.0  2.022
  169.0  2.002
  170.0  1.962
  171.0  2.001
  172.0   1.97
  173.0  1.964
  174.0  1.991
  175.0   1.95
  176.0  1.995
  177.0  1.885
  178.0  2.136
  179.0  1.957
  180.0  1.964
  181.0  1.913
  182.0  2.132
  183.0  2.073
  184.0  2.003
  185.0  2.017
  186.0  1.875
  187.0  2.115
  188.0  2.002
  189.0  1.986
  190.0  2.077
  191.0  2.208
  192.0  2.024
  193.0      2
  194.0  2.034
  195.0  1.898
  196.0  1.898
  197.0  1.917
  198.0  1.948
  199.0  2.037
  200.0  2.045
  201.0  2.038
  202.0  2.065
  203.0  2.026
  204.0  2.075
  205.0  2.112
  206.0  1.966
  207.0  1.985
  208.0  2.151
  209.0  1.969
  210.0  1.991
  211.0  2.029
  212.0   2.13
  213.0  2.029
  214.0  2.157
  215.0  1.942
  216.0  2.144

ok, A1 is 3.65 min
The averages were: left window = 2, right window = 2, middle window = 1.85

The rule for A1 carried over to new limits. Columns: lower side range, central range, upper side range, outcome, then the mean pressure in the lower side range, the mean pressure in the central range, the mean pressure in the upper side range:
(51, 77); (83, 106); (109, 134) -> -2.2 min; 2.13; 2.06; 1.66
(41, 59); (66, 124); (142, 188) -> 3.8 min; 2.16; 1.97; 2.02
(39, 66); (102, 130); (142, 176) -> 4.5 min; 2.16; 1.75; 2.02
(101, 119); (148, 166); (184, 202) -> -0.9 min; 1.87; 2.05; 2.01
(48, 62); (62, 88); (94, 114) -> 0.2 min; 2.18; 2.09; 2.01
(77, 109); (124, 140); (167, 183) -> 2.1 min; 2.07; 1.77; 1.99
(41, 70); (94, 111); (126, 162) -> -0.1 min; 2.14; 2.05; 1.95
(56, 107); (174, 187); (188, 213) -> 0.3 min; 2.09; 2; 2.02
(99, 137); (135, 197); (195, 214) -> -3.1 min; 1.78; 2.01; 2.02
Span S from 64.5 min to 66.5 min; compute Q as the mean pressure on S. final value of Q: 2.07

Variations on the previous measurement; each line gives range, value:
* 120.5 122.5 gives 1.52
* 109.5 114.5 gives 1.8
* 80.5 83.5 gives 2.12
